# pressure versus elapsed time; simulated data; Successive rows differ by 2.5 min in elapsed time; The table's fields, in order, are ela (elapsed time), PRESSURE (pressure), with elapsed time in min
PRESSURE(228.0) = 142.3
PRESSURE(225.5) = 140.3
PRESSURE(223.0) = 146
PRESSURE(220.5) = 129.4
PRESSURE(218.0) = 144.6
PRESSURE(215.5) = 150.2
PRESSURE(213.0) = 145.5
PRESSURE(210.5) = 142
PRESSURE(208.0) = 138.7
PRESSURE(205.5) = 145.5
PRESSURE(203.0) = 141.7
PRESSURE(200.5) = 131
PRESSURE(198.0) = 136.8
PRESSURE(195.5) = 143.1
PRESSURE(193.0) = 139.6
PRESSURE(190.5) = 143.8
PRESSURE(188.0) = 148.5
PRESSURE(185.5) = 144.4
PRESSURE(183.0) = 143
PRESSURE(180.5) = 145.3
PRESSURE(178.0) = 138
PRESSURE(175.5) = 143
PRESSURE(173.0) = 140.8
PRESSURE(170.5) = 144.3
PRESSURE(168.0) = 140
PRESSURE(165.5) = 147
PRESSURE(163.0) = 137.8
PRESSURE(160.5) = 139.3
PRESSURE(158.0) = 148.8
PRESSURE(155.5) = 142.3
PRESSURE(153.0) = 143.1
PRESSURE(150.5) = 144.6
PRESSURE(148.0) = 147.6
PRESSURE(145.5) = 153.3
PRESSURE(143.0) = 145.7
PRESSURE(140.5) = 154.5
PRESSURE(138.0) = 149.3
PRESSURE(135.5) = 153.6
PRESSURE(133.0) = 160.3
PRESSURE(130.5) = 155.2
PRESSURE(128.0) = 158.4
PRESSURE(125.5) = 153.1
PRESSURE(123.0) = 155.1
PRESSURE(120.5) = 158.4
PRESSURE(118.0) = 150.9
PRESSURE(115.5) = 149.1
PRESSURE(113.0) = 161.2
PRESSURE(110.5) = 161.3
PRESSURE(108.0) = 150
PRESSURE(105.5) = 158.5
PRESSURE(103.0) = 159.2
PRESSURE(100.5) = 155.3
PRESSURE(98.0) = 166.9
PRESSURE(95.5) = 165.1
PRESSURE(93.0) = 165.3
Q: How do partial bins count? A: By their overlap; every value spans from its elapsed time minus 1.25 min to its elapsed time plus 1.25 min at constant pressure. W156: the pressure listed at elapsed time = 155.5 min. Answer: 142.3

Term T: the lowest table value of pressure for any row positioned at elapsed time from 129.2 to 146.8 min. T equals 145.7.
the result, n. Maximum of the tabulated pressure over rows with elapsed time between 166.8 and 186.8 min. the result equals 145.3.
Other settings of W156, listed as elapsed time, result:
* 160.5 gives 139.3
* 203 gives 141.7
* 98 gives 166.9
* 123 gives 155.1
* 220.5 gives 129.4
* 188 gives 148.5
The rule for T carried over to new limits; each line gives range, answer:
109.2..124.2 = 149.1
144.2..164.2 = 137.8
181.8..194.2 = 139.6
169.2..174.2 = 140.8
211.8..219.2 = 144.6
